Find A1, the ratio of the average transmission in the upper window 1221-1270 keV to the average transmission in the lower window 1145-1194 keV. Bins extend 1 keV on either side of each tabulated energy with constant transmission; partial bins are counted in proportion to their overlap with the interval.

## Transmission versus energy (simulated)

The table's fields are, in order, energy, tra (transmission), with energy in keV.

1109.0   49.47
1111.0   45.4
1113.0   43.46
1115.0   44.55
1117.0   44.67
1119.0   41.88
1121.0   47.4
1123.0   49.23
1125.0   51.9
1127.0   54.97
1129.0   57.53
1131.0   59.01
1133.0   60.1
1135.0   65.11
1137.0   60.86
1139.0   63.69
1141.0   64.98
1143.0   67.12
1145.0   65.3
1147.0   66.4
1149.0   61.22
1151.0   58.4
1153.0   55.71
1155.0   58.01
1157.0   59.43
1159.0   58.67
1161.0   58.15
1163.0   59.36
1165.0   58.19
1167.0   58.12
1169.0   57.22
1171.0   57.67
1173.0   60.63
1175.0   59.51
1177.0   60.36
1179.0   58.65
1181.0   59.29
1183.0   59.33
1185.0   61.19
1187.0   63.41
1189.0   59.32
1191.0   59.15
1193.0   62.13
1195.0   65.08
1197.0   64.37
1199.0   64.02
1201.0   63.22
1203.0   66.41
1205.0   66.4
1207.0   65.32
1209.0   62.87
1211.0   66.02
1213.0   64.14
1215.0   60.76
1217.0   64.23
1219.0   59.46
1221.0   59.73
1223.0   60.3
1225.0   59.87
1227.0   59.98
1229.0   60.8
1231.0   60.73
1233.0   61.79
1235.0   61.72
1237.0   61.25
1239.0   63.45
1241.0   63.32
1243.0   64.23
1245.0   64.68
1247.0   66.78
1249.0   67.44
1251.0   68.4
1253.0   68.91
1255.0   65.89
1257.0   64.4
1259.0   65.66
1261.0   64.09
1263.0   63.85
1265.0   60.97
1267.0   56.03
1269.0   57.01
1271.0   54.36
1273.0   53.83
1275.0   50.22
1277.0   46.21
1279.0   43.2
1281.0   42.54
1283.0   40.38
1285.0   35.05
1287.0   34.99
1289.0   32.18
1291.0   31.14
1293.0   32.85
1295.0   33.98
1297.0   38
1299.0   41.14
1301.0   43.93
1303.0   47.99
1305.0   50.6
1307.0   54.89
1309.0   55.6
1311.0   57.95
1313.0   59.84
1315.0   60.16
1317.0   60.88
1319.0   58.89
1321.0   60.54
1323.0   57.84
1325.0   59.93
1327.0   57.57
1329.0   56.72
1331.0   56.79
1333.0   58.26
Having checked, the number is 1.1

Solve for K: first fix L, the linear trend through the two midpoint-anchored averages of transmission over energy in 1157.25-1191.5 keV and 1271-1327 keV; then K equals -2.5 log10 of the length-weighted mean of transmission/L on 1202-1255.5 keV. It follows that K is -0.170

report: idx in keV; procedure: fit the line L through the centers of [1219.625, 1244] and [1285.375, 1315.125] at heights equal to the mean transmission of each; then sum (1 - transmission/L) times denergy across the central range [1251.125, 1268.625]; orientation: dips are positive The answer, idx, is -3.0 keV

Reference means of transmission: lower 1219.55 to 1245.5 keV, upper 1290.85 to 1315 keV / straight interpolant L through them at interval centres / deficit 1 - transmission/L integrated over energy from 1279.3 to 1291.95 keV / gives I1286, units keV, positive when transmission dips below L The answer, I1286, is 3.5 keV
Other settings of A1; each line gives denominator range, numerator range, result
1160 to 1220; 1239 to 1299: 0.86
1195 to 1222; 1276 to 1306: 0.62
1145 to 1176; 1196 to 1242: 1.06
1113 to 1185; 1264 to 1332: 0.86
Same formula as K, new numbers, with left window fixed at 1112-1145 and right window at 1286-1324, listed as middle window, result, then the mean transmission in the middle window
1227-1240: -0.205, 61.5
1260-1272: -0.195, 59.4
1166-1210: -0.168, 61.5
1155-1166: -0.094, 58.7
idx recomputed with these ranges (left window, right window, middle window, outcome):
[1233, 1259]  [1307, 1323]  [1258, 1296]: 9.2 keV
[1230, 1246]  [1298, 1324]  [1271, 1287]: 3.8 keV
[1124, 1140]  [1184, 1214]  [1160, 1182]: 1.0 keV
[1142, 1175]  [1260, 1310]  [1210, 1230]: -3.0 keV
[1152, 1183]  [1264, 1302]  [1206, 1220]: -2.8 keV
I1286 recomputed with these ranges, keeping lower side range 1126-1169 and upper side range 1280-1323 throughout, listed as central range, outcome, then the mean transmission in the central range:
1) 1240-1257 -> -4.88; 66.1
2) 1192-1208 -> -2.56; 64.6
